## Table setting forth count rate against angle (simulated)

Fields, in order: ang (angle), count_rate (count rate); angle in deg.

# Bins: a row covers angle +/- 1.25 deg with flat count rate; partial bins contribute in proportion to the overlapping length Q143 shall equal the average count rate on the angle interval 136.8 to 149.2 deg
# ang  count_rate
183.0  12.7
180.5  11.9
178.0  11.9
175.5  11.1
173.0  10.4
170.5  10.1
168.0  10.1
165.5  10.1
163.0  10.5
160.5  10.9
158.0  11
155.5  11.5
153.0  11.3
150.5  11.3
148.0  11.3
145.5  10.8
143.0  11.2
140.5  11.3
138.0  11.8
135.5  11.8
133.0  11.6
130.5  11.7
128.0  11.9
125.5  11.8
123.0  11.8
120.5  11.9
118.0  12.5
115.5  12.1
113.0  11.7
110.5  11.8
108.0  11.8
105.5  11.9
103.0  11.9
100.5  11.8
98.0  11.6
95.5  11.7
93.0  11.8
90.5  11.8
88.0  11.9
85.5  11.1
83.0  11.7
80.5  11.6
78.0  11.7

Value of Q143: 11.3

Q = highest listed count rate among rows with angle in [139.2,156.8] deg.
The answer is 11.5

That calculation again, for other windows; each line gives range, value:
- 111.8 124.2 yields 12.5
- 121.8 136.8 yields 11.9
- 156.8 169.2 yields 11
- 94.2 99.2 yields 11.7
